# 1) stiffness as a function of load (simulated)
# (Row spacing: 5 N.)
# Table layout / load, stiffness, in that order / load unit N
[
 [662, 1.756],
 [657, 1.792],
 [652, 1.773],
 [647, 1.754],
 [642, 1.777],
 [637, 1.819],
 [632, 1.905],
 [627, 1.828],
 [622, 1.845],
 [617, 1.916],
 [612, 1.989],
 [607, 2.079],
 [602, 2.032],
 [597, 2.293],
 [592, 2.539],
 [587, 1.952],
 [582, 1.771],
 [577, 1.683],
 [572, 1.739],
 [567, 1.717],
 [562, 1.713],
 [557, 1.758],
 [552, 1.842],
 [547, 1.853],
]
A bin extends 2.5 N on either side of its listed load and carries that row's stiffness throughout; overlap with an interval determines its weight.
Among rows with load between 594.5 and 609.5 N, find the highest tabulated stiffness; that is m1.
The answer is 2.293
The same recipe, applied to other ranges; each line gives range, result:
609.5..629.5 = 1.989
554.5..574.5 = 1.758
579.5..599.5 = 2.539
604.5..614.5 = 2.079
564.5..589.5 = 1.952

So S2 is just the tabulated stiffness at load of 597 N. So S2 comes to 2.293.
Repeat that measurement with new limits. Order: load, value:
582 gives 1.771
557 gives 1.758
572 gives 1.739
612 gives 1.989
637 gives 1.819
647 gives 1.754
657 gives 1.792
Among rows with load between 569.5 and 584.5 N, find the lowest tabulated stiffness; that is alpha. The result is 1.683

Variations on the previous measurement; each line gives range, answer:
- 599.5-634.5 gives 1.828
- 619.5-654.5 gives 1.754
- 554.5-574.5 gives 1.713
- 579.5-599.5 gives 1.771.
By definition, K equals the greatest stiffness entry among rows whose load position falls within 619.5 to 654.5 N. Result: 1.905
